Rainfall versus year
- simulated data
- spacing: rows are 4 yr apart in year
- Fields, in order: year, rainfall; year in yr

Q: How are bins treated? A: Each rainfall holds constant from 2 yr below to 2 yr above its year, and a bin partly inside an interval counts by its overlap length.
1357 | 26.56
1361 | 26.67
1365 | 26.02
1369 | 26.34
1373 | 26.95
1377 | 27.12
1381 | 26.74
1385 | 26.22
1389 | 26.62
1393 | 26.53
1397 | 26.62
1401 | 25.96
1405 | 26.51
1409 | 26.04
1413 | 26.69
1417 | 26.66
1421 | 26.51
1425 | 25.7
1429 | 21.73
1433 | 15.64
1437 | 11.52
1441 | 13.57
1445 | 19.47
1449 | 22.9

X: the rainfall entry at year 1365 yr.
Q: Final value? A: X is 26.02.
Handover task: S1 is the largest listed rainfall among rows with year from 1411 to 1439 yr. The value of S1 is 26.69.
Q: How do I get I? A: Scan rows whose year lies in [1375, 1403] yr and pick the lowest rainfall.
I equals 25.96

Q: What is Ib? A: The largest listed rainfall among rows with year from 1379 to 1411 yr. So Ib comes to 26.74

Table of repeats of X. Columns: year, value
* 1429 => 21.73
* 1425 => 25.7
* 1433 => 15.64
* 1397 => 26.62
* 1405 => 26.51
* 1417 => 26.66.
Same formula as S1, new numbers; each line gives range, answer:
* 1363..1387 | 27.12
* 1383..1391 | 26.62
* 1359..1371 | 26.67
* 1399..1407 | 26.51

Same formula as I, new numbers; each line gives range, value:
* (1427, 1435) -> 15.64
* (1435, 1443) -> 11.52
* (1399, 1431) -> 21.73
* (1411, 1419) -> 26.66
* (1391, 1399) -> 26.53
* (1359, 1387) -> 26.02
